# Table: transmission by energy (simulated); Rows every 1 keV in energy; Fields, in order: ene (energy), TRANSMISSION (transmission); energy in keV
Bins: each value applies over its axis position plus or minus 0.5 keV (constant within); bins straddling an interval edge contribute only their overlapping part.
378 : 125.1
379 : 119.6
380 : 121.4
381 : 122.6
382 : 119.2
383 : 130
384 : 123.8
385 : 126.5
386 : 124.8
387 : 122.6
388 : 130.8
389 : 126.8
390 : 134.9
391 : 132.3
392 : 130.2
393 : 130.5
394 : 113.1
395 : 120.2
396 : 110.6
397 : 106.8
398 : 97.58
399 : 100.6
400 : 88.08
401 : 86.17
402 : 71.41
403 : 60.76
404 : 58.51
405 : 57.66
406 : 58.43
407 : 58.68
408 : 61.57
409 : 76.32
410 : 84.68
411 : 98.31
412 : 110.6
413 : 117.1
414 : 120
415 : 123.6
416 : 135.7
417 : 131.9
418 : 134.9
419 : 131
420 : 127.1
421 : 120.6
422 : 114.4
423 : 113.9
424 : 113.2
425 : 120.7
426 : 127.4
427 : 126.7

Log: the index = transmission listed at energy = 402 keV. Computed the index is 71.41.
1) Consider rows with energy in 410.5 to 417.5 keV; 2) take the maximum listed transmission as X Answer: 135.7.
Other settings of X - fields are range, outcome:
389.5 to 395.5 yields 134.9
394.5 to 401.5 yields 120.2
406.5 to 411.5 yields 98.31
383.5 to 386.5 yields 126.5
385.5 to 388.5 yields 130.8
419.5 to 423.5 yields 127.1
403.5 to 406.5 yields 58.51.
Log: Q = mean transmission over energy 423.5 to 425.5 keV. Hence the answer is 117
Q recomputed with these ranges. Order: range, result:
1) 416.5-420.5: 131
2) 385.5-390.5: 128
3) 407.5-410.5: 74.2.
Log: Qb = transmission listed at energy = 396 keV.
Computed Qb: 110.6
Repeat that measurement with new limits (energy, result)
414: 120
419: 131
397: 106.8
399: 100.6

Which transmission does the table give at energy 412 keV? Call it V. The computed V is 110.6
